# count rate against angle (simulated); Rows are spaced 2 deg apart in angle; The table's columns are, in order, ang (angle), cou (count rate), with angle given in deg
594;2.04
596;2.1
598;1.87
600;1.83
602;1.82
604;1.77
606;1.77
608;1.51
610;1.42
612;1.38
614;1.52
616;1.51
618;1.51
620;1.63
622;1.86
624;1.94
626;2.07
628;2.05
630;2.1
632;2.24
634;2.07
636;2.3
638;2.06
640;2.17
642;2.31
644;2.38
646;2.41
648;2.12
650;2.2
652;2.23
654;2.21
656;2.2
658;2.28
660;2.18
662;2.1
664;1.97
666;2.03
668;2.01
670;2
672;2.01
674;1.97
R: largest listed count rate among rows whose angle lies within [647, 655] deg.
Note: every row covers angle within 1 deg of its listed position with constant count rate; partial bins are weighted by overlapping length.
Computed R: 2.23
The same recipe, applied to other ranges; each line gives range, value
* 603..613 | 1.77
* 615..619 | 1.51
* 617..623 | 1.86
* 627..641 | 2.3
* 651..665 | 2.28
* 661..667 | 2.1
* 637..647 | 2.41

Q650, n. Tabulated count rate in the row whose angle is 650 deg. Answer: 2.2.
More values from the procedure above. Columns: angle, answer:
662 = 2.1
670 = 2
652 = 2.23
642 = 2.31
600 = 1.83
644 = 2.38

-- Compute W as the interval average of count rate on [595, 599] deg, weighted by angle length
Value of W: 1.99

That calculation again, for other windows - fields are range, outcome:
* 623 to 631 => 2.04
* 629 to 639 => 2.15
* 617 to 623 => 1.67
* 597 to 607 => 1.81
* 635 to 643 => 2.21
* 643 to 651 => 2.28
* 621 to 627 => 1.96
